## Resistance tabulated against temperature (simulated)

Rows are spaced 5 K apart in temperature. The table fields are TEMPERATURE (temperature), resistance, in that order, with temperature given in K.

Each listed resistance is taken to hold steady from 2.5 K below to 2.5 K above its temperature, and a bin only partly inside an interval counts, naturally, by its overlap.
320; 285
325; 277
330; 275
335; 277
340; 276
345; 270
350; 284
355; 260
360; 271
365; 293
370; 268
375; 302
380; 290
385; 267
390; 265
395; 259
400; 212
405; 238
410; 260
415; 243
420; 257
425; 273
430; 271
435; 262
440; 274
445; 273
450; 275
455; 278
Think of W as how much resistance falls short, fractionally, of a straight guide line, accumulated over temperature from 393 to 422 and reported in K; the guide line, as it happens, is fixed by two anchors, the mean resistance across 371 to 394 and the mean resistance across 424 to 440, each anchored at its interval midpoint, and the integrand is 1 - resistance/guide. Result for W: 3.1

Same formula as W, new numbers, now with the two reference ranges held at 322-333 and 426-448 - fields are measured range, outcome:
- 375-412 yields 1.9 K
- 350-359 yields 0.2 K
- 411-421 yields 0.8 K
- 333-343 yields 0.0 K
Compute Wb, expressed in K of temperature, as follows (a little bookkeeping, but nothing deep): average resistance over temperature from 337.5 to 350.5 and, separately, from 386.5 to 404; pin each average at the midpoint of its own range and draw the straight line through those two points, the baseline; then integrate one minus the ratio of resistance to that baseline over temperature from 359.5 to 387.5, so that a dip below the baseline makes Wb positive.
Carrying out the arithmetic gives -2.6 K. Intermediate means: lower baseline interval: 276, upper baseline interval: 246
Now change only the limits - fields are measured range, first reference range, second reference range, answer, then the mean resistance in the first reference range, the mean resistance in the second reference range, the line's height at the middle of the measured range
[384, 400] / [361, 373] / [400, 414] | 0.07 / 280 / 242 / 256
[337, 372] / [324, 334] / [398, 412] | -1.60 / 276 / 237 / 263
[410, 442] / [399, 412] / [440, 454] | -0.83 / 239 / 274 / 256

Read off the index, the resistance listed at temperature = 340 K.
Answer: 276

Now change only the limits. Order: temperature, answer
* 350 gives 284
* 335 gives 277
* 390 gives 265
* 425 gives 273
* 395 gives 259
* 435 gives 262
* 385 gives 267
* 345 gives 270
